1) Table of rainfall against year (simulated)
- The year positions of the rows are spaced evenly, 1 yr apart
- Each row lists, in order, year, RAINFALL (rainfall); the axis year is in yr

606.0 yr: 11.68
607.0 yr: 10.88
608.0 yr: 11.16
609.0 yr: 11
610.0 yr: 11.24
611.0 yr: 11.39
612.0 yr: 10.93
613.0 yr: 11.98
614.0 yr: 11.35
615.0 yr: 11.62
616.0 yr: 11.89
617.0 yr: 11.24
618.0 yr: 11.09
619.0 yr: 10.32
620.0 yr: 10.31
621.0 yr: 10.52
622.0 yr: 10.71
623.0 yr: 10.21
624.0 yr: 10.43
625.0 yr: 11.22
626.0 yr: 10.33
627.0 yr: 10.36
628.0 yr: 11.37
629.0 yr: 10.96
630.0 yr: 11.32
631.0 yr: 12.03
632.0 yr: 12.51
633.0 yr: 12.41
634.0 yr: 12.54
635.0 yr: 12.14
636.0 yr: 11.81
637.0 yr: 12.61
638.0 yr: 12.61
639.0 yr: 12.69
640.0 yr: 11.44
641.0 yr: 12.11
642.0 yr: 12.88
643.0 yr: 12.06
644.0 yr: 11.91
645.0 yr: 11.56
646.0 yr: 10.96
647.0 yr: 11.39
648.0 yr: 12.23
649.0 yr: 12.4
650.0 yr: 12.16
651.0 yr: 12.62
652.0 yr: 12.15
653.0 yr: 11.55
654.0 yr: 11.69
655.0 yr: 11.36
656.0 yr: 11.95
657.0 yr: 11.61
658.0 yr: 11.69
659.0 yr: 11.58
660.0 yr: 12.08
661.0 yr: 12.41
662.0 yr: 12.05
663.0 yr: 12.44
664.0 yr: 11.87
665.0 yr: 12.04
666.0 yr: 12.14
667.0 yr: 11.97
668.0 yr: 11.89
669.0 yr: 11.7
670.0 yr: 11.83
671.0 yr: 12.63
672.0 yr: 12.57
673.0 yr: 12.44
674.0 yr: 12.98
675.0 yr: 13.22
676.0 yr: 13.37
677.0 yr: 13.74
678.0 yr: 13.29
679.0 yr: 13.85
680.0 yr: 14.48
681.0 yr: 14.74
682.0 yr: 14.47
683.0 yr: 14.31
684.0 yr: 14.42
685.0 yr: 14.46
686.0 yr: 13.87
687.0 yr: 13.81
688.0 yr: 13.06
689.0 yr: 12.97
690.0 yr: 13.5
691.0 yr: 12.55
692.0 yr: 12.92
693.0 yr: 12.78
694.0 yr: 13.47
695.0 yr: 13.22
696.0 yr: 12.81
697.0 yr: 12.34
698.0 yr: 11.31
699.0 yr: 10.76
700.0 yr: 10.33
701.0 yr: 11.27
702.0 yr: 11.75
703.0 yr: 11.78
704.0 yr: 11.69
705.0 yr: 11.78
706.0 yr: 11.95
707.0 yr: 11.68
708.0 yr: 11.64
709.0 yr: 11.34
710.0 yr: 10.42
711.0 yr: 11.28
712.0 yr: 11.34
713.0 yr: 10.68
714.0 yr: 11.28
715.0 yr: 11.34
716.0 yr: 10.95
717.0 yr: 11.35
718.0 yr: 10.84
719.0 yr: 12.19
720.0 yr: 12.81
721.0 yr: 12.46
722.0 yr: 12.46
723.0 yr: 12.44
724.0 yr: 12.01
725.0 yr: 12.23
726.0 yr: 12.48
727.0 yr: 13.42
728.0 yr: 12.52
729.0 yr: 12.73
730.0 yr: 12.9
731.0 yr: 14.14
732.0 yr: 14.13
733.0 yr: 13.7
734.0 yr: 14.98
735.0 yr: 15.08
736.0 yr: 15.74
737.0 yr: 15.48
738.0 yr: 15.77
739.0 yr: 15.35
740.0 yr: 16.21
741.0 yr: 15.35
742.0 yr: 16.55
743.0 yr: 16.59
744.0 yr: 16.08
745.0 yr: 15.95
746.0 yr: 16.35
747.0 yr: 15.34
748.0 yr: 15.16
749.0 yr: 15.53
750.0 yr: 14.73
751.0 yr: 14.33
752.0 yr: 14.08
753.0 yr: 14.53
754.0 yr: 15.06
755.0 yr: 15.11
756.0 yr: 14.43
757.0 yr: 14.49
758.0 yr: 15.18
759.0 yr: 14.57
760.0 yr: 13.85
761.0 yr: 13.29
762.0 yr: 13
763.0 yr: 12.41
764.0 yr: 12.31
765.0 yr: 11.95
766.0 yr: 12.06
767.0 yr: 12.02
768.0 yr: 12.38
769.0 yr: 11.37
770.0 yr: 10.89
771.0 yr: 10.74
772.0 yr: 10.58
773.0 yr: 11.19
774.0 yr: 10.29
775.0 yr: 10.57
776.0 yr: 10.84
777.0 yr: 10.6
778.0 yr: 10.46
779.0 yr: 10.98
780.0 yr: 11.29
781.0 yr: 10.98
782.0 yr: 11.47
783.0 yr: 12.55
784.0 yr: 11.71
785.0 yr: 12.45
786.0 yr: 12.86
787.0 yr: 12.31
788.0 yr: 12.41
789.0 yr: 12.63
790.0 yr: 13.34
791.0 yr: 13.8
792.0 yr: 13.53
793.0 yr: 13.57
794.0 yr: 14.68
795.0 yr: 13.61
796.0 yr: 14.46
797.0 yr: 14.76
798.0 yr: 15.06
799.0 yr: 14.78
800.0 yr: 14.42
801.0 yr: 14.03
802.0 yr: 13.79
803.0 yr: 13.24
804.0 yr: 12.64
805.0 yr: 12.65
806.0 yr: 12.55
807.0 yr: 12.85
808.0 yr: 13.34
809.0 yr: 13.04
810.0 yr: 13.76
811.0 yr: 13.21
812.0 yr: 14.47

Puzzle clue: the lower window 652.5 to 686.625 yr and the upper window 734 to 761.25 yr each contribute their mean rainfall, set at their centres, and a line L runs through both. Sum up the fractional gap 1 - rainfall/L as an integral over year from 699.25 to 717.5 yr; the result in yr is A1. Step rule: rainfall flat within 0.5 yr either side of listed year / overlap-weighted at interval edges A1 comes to 3.5 yr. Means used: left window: 12.7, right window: 15.2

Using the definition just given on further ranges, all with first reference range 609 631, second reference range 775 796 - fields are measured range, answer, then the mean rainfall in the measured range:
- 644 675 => -1.9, 12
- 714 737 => -2.0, 12.9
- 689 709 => -0.8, 12.1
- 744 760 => -3.9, 15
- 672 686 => -2.8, 13.8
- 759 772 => -0.1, 12.2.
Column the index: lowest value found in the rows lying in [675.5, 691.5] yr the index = 12.55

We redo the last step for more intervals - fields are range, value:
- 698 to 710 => 10.33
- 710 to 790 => 10.29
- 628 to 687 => 10.96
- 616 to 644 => 10.21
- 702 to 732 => 10.42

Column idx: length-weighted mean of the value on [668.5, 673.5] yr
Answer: 12.2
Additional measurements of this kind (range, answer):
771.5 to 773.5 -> 10.9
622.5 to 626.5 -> 10.5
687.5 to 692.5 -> 13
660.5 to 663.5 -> 12.3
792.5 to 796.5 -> 14.1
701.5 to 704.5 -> 11.7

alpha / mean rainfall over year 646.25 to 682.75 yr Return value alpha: 12.5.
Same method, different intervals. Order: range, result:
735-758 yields 15.4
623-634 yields 11.3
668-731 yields 12.5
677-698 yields 13.5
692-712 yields 11.8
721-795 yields 13.3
